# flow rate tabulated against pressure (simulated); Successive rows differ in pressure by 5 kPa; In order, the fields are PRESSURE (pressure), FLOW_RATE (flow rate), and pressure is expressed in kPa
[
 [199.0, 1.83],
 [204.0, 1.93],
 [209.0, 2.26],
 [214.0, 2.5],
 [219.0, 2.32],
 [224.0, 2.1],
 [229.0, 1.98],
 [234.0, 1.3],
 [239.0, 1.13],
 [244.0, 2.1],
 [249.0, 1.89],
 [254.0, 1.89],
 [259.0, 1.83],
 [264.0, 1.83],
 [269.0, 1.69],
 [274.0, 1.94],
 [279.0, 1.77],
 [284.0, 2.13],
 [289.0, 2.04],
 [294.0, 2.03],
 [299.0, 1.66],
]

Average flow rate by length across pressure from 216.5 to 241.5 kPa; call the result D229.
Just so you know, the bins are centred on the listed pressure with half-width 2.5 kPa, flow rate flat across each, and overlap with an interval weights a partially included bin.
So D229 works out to 1.77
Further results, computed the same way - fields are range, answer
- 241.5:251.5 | 1.99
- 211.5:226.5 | 2.31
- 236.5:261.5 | 1.77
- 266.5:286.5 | 1.88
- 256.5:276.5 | 1.82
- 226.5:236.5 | 1.64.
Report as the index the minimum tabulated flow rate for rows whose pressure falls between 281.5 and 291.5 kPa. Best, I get 2.04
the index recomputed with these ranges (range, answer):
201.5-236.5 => 1.3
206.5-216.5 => 2.26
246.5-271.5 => 1.69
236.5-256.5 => 1.13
